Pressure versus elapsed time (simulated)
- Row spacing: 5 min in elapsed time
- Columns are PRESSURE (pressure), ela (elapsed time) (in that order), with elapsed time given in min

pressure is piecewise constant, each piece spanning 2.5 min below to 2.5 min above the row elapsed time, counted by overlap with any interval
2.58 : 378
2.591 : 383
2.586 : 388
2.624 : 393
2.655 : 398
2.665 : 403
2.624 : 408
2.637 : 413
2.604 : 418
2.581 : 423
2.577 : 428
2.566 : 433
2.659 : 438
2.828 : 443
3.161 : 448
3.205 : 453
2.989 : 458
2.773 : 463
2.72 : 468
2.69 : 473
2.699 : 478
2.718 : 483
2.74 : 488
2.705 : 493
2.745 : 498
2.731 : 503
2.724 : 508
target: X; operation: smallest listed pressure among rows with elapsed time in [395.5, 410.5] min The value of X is 2.624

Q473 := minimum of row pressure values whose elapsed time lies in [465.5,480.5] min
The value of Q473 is 2.69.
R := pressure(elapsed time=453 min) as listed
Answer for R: 3.205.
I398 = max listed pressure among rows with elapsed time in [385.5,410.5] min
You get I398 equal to 2.665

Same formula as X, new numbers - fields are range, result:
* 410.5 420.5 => 2.604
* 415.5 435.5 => 2.566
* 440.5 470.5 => 2.72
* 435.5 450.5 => 2.659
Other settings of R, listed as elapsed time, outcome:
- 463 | 2.773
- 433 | 2.566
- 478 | 2.699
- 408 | 2.624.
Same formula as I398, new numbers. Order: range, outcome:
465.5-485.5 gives 2.72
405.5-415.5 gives 2.637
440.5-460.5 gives 3.205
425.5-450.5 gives 3.161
